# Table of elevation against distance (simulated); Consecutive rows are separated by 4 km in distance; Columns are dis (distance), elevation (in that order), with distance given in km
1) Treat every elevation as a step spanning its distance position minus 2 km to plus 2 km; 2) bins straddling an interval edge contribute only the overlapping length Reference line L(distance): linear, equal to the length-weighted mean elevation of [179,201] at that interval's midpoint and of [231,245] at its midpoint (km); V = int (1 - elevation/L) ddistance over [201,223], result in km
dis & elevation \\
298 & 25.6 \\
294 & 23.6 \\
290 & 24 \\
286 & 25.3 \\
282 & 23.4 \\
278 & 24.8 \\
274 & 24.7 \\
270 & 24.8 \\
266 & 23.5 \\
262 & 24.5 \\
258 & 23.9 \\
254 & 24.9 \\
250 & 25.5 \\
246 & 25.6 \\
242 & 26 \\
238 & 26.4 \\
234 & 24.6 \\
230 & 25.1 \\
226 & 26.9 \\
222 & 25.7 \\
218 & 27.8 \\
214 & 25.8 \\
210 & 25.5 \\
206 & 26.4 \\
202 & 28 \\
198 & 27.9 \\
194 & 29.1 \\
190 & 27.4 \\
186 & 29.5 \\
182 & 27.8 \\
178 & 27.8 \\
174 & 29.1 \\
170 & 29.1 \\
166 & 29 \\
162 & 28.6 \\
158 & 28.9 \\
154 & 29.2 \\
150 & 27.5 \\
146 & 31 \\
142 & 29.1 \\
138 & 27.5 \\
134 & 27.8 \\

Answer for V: 0.5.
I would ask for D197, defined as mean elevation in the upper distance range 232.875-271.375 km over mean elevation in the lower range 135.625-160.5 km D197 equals 0.87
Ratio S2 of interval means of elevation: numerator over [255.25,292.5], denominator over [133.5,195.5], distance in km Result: 0.85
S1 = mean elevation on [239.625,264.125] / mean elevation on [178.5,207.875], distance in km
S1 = 0.90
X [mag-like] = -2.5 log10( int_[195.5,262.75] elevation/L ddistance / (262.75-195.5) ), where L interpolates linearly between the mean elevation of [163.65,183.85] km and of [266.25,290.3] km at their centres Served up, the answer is 0.02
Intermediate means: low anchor 28.6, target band 26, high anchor 24.5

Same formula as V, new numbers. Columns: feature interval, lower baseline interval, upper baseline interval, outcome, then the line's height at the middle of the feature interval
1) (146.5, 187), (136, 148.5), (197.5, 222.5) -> -0.7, 28.3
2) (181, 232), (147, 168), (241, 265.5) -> -0.6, 26.8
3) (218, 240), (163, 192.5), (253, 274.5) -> 0.1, 26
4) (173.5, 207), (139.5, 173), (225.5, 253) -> -0.6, 27.6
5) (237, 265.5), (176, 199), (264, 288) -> 0.4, 25.5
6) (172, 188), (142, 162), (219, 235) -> -0.4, 27.9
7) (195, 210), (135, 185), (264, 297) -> -0.1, 27.2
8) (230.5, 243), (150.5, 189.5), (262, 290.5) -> 0.2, 26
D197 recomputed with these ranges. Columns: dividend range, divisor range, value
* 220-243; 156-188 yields 0.90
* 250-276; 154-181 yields 0.85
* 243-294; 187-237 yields 0.92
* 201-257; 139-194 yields 0.90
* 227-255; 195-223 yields 0.95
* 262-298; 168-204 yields 0.86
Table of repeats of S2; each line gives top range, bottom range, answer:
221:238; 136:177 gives 0.89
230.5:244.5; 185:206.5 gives 0.91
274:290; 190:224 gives 0.90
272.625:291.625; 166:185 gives 0.86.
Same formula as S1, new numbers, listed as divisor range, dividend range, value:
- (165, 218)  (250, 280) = 0.88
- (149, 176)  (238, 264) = 0.87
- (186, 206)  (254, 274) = 0.87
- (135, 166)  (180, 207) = 0.97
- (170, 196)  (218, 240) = 0.91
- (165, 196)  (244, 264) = 0.87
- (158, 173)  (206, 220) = 0.91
